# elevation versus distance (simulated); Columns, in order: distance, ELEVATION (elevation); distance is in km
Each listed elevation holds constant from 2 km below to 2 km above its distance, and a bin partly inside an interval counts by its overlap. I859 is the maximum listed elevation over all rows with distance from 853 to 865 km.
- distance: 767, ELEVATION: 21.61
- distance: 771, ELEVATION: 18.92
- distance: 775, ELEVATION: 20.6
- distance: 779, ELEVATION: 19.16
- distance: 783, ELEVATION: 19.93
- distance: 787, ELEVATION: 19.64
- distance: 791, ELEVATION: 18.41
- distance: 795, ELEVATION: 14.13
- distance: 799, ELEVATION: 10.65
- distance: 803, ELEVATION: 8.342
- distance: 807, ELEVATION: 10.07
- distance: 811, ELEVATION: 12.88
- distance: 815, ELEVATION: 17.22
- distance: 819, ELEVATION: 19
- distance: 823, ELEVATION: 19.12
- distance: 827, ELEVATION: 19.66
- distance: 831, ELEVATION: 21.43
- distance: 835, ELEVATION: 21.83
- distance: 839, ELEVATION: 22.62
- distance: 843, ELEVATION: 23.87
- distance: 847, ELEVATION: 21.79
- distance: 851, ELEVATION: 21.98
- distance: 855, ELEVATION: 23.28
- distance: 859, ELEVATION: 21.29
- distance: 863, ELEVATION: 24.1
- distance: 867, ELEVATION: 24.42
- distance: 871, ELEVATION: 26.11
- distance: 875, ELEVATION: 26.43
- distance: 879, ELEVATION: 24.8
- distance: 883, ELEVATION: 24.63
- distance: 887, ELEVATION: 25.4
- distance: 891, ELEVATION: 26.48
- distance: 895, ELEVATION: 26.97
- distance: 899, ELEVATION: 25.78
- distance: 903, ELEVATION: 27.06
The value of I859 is 24.1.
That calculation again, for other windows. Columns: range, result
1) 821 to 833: 21.43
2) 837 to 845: 23.87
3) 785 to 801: 19.64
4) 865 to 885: 26.43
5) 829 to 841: 22.62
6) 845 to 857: 23.28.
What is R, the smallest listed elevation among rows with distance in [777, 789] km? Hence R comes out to 19.16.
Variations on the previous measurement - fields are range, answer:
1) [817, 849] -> 19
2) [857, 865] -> 21.29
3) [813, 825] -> 17.22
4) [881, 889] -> 24.63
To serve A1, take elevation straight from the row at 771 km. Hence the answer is 18.92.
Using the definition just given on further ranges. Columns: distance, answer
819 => 19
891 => 26.48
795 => 14.13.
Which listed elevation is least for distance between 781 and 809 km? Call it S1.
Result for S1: 8.342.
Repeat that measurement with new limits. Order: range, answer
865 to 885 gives 24.42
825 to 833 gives 19.66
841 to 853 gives 21.79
